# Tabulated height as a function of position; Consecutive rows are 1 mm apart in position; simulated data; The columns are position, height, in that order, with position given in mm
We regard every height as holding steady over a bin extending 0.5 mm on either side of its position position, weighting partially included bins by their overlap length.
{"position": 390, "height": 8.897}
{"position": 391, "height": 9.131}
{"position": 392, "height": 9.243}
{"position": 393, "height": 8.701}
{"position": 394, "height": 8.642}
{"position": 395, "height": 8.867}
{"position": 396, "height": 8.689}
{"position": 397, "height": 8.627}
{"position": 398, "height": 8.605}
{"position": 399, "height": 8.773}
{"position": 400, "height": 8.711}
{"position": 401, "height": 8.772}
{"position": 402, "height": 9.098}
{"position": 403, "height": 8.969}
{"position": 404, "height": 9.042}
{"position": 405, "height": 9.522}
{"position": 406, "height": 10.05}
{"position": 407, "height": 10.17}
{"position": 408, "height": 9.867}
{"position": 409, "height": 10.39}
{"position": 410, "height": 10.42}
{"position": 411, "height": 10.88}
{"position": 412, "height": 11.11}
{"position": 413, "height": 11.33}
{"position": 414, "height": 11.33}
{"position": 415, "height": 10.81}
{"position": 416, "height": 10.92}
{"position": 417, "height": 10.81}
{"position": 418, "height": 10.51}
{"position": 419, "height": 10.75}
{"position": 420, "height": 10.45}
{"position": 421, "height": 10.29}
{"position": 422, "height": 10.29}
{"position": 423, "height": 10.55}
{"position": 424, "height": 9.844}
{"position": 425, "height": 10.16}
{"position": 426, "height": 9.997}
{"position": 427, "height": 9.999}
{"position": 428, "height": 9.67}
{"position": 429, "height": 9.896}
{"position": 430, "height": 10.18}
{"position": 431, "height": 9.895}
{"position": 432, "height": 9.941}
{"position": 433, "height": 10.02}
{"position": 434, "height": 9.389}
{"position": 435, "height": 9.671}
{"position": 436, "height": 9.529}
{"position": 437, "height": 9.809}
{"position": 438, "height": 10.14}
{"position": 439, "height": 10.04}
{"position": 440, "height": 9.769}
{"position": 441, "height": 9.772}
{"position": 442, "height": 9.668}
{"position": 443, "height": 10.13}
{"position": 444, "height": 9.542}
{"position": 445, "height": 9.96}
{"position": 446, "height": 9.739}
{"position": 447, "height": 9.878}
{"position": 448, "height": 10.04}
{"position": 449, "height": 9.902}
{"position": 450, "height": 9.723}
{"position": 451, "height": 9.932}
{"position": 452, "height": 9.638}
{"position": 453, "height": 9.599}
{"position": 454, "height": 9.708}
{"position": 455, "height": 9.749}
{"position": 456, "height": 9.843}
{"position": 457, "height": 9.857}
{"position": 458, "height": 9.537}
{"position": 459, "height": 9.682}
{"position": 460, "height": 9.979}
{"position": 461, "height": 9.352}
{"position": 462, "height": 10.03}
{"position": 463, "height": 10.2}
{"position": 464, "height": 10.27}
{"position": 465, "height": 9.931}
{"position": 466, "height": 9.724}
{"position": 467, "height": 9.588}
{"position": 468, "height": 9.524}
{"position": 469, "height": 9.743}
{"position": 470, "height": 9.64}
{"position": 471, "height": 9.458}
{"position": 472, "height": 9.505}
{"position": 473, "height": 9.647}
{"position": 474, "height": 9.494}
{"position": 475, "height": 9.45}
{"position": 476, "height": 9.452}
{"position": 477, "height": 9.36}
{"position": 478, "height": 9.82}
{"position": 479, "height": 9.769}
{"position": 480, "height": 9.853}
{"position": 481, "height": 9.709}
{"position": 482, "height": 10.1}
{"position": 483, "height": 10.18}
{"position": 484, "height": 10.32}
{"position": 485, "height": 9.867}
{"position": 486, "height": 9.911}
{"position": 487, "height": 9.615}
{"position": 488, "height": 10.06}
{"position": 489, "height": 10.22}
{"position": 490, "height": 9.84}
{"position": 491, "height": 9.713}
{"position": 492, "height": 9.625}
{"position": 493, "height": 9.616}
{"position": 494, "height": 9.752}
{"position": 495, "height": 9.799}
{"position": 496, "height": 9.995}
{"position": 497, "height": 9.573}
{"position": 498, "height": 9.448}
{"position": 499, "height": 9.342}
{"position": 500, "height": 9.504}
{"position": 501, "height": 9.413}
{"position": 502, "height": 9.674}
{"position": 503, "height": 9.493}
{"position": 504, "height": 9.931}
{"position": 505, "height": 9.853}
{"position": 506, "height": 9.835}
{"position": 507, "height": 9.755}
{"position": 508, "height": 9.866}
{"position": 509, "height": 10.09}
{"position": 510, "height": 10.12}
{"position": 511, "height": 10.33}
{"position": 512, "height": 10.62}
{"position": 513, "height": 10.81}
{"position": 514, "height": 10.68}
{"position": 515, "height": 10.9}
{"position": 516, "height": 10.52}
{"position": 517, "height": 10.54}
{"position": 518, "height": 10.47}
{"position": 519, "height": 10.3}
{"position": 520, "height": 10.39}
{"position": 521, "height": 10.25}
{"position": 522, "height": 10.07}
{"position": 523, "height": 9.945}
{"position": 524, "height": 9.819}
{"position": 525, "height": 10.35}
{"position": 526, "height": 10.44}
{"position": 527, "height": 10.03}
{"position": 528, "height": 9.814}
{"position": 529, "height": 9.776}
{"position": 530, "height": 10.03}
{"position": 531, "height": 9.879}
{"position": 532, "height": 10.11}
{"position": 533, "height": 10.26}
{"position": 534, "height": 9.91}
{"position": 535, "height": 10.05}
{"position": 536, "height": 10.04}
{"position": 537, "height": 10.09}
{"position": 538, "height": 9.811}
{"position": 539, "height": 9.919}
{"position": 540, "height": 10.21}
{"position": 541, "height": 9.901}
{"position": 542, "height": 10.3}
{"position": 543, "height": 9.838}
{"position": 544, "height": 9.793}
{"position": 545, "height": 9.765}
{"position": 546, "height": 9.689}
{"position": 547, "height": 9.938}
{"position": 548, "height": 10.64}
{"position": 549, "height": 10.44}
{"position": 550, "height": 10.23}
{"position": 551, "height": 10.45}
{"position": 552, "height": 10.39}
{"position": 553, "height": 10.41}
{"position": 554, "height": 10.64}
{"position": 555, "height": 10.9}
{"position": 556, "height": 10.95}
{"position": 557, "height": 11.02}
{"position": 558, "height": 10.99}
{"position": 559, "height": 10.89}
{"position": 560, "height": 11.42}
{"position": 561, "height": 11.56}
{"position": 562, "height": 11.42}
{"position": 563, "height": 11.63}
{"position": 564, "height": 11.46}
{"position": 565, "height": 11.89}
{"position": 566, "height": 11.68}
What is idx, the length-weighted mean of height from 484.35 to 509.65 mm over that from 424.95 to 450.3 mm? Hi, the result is 1.0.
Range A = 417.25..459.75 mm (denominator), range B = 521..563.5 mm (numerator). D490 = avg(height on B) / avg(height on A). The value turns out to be 1.04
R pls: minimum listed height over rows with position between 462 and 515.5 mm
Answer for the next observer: 9.342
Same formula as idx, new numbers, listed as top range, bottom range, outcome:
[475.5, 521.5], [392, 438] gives 1.01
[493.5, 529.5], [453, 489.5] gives 1.03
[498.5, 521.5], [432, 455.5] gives 1.03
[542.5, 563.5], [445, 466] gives 1.08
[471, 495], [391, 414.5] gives 1.02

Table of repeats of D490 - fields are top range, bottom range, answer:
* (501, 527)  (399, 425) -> 1.00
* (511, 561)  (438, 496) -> 1.05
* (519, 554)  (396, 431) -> 1.01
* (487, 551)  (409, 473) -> 1.00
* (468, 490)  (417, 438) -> 0.97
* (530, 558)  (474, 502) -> 1.05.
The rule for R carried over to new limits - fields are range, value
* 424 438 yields 9.389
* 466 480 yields 9.36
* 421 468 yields 9.352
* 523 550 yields 9.689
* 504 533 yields 9.755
